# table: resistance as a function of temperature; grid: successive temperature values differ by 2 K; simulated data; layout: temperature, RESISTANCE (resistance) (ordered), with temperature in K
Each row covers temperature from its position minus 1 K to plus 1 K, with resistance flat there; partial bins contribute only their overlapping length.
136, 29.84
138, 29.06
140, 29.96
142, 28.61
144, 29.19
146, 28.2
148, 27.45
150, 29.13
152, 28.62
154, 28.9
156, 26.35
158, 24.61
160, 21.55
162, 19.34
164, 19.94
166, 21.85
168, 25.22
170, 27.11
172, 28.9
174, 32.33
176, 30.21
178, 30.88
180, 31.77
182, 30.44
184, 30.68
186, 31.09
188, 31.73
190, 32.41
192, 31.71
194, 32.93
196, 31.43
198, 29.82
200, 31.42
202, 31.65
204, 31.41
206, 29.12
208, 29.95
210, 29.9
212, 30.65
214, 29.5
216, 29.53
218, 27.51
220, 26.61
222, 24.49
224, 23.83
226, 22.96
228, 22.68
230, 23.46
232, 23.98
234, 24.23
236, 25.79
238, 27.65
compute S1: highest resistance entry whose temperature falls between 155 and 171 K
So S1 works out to 27.11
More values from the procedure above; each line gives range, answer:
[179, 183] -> 31.77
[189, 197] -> 32.93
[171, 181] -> 32.33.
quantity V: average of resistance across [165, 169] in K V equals 23.5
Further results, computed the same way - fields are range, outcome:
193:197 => 32.2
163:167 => 20.9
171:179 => 30.6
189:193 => 32.1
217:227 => 25.1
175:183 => 30.8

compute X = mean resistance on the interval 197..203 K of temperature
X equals 31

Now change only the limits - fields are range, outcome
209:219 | 29.4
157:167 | 21.5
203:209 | 30.2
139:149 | 28.7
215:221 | 27.9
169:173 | 28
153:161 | 25.4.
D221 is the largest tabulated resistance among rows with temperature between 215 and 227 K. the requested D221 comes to 29.53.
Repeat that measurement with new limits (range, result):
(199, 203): 31.65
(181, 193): 32.41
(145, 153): 29.13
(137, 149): 29.96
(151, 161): 28.9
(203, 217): 31.41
